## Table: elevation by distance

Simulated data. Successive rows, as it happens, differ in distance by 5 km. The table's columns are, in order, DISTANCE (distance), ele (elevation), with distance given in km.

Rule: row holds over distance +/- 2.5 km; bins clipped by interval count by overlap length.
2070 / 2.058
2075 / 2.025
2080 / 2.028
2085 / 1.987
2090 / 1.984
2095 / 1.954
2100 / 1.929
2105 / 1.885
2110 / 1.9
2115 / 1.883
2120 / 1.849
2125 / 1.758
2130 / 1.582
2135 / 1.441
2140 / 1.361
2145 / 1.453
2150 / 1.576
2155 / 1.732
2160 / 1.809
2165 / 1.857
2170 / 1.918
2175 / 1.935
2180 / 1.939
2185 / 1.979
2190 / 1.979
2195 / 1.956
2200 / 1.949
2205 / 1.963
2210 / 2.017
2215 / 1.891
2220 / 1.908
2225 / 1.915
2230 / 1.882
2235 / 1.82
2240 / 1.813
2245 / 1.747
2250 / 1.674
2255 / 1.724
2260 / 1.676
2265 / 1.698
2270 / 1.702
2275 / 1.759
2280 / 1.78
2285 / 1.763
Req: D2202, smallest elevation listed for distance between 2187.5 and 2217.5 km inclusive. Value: 1.891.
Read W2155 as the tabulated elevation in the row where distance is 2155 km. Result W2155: 1.732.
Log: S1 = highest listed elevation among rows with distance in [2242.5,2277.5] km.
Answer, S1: 1.759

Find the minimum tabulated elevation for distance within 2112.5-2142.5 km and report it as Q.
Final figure 1.361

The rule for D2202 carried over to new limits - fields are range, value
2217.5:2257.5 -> 1.674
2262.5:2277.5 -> 1.698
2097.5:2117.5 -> 1.883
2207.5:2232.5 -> 1.882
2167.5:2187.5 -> 1.918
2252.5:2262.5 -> 1.676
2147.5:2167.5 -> 1.576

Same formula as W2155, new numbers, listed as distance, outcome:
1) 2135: 1.441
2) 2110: 1.9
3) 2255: 1.724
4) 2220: 1.908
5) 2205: 1.963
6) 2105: 1.885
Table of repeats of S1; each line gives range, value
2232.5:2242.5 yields 1.82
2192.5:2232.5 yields 2.017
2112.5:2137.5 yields 1.883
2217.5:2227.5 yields 1.915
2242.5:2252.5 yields 1.747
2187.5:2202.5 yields 1.979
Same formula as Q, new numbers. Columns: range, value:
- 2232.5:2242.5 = 1.813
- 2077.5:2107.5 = 1.885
